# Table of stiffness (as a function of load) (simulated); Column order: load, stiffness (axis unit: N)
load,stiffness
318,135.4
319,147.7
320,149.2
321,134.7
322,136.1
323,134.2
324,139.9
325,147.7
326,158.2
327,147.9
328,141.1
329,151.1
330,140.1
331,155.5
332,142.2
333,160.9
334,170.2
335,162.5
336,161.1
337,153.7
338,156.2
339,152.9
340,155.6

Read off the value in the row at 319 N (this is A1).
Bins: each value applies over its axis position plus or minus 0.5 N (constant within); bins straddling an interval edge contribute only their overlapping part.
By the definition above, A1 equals 147.7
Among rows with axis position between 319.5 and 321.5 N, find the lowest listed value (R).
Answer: 134.7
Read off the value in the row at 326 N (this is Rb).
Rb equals 158.2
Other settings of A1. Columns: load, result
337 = 153.7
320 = 149.2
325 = 147.7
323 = 134.2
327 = 147.9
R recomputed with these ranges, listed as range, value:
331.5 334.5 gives 142.2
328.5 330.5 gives 140.1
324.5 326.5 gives 147.7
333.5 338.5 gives 153.7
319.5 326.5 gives 134.2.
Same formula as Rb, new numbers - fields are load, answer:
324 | 139.9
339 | 152.9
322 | 136.1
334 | 170.2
